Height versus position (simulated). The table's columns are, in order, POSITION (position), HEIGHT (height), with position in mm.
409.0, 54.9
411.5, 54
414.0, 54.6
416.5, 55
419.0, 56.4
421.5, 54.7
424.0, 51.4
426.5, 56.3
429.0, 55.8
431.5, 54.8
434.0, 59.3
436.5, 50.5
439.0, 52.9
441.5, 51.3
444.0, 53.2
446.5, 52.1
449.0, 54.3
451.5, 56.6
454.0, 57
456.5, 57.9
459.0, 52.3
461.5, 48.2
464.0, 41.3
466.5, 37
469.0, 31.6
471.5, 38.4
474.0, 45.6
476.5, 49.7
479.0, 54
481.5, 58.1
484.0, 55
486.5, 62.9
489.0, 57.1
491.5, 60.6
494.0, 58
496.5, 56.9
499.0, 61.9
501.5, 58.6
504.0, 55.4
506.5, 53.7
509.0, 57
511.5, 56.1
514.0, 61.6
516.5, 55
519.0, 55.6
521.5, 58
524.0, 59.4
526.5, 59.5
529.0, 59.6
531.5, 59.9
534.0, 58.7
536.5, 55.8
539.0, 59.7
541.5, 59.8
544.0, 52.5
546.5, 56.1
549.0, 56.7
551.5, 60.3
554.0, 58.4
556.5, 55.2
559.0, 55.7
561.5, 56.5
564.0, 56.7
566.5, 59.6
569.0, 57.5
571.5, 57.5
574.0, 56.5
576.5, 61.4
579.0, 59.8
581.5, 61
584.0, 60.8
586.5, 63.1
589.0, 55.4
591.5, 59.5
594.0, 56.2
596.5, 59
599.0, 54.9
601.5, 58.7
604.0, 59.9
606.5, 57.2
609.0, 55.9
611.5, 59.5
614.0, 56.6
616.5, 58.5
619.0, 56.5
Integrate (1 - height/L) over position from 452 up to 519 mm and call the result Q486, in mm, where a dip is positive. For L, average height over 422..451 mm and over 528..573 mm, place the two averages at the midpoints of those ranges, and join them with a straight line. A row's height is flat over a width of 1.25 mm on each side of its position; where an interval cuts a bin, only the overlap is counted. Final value 2.8 mm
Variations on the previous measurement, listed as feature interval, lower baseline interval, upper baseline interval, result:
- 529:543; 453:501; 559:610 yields -0.85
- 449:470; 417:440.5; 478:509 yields 2.89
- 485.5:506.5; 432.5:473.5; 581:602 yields -2.48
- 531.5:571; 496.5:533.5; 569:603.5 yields 0.66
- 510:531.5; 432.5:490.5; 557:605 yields -1.35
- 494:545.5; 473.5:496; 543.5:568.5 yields -1.15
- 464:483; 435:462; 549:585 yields 3.39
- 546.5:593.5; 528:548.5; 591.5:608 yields -0.48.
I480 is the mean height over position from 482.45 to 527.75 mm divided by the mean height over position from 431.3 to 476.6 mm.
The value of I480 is 1.2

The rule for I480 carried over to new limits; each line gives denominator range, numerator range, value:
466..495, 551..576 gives 1.13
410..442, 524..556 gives 1.07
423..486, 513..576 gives 1.13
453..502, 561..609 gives 1.12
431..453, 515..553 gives 1.07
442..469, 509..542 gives 1.16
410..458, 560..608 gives 1.07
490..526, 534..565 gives 0.99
